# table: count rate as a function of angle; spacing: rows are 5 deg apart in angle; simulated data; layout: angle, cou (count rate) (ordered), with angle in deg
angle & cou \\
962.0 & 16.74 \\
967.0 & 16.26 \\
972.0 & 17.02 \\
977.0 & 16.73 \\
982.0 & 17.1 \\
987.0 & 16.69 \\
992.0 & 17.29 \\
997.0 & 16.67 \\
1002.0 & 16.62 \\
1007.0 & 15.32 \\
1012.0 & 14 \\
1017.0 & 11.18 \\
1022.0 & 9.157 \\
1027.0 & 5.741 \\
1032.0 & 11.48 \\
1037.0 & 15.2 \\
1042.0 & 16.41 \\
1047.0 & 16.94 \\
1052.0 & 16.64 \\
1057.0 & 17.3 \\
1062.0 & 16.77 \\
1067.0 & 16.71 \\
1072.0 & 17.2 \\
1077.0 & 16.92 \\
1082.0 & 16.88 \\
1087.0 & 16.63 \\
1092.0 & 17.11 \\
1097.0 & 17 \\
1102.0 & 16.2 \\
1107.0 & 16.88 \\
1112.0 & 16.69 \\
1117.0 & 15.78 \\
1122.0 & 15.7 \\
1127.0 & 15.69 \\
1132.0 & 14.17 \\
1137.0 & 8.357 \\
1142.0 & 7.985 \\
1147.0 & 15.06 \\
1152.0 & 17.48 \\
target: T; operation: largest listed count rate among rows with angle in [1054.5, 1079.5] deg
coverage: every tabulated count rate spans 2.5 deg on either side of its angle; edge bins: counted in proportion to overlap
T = 17.3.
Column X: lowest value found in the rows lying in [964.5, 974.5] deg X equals 16.26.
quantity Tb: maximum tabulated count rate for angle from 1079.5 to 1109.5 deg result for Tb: 17.11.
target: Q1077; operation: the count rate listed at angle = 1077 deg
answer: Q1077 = 16.92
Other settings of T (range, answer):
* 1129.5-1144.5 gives 14.17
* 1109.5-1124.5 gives 16.69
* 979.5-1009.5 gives 17.29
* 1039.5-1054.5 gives 16.94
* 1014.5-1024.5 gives 11.18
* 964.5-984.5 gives 17.1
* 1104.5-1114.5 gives 16.88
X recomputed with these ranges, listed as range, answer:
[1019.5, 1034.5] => 5.741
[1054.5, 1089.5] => 16.63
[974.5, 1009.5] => 15.32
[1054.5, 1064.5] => 16.77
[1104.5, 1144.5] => 7.985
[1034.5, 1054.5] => 15.2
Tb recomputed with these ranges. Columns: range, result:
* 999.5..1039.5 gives 16.62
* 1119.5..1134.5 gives 15.7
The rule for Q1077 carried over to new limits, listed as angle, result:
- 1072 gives 17.2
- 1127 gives 15.69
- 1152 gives 17.48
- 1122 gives 15.7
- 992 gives 17.29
